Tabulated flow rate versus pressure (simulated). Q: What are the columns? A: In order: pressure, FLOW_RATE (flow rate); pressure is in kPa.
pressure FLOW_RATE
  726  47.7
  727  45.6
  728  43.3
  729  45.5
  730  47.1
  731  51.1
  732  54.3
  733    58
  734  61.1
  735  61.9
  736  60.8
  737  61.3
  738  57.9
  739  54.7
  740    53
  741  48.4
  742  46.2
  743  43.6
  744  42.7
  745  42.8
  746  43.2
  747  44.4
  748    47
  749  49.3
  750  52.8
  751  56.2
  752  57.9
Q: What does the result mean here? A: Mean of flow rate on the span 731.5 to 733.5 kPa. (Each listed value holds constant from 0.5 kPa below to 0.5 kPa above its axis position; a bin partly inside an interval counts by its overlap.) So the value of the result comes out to 56.1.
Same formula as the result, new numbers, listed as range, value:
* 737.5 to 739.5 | 56.3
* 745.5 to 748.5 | 44.9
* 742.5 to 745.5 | 43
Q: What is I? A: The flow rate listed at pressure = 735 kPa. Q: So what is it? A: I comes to 61.9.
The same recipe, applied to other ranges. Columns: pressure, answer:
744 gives 42.7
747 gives 44.4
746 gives 43.2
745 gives 42.8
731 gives 51.1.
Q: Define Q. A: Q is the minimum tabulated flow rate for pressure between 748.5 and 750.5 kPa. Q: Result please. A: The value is 49.3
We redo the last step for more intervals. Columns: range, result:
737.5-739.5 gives 54.7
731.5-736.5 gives 54.3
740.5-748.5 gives 42.7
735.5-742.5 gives 46.2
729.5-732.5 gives 47.1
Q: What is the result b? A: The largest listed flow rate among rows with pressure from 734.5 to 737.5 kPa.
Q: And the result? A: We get 61.9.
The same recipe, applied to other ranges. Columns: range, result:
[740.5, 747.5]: 48.4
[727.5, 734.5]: 61.1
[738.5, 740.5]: 54.7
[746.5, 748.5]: 47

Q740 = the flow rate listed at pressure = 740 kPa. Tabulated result 53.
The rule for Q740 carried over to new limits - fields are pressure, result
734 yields 61.1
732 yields 54.3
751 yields 56.2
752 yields 57.9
